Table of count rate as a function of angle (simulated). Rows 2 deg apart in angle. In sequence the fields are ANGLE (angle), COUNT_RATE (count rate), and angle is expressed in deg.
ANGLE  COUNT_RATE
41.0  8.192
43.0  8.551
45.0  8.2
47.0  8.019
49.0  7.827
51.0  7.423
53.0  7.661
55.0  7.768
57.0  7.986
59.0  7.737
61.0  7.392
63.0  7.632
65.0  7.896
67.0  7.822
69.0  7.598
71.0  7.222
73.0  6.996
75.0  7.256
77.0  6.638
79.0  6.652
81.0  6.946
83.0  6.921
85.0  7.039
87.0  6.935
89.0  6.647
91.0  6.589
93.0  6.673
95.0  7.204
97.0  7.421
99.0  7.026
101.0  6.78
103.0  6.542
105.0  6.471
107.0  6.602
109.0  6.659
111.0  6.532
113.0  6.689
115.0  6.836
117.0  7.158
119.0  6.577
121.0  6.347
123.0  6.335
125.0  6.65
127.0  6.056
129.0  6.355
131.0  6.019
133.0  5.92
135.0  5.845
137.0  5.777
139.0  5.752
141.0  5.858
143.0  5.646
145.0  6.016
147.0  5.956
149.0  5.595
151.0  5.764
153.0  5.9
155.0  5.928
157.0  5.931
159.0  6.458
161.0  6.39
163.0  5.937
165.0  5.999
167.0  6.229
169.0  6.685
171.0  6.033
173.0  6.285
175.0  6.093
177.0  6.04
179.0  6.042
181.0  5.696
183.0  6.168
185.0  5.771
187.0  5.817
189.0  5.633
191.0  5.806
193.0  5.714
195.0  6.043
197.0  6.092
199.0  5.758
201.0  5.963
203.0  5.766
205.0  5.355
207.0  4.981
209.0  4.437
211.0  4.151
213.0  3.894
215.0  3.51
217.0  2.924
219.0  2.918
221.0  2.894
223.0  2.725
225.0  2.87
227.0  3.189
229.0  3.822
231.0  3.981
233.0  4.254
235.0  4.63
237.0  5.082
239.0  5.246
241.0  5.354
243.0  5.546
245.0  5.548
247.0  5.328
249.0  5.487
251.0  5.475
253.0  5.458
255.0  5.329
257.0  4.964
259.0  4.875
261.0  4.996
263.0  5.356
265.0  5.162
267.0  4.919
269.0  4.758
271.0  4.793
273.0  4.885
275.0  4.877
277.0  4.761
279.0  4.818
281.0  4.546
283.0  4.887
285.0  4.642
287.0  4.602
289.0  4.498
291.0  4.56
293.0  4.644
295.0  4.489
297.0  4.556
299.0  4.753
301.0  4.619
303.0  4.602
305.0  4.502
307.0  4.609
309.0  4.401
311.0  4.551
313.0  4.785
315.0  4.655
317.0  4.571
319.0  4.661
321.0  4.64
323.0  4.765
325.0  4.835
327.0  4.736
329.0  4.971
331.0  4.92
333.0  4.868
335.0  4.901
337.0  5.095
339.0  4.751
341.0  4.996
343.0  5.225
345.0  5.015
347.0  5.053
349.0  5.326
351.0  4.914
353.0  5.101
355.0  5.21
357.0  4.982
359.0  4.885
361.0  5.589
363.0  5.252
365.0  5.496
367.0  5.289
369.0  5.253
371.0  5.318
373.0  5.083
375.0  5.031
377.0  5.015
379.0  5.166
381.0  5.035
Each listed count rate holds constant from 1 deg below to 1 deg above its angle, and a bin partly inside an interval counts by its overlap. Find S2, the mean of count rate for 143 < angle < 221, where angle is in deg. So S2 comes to 5.54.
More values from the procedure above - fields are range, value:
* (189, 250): 4.66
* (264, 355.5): 4.79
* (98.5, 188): 6.2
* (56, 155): 6.66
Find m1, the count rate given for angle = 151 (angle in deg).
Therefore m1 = 5.764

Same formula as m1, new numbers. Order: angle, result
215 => 3.51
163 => 5.937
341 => 4.996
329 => 4.971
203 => 5.766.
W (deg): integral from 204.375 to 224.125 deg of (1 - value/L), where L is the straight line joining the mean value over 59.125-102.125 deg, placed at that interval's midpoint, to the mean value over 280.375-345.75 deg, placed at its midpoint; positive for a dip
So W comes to 6.9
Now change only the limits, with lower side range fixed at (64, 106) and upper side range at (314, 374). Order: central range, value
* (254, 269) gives 1.55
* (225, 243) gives 4.41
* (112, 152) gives 2.98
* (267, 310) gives 6.15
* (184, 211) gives 2.53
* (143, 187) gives 2.50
